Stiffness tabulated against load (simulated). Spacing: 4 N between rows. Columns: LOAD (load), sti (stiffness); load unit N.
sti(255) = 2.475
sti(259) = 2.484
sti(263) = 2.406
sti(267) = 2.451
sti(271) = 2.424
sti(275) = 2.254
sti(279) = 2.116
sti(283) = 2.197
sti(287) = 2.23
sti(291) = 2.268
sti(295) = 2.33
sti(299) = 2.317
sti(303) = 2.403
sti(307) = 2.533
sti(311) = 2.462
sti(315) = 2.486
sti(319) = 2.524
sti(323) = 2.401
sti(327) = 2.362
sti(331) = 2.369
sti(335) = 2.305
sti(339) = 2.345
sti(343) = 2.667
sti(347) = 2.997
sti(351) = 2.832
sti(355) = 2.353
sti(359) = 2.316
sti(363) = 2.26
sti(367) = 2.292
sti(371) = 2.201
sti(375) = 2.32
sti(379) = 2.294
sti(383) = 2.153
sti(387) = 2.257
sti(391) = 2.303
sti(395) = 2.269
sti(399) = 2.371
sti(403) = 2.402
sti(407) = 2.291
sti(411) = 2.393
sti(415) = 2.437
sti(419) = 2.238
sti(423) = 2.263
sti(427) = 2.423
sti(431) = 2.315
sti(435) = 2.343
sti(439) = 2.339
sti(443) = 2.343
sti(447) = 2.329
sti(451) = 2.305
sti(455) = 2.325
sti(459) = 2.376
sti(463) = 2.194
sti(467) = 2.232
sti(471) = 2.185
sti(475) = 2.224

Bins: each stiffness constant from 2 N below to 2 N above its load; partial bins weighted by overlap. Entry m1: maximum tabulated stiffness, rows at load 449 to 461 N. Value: 2.376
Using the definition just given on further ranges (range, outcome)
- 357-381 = 2.32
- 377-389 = 2.294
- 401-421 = 2.437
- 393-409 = 2.402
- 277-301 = 2.33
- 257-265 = 2.484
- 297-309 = 2.533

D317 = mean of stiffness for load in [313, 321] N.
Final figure 2.5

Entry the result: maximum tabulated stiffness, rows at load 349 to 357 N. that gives 2.832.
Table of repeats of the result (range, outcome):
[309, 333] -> 2.524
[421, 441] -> 2.423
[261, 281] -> 2.451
